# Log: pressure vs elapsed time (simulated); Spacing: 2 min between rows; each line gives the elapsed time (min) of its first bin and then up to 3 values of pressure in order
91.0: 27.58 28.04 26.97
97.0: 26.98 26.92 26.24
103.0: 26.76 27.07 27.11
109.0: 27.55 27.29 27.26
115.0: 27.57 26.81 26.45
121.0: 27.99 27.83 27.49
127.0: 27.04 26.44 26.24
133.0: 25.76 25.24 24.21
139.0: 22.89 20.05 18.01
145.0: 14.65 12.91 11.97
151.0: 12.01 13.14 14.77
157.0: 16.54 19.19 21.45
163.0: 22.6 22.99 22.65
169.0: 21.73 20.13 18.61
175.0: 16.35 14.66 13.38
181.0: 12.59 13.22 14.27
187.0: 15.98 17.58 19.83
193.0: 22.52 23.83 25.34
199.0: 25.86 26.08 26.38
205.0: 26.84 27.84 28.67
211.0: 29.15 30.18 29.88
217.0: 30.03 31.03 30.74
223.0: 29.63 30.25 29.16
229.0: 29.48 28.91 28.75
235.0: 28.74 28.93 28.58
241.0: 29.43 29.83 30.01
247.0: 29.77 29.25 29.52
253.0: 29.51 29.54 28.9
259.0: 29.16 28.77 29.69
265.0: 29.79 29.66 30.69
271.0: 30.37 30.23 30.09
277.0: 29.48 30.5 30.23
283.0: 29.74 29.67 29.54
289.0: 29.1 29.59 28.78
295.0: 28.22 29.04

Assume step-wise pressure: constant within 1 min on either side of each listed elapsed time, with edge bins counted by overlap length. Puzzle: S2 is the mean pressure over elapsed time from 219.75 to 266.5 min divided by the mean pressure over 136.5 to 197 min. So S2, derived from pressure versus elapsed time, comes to 1.64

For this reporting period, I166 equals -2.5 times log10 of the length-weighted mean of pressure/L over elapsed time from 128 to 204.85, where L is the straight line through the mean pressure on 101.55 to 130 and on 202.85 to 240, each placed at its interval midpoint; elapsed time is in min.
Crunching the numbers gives 0.392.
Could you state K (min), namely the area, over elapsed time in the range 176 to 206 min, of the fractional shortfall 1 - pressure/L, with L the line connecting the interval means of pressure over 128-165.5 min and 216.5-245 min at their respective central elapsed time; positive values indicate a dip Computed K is 6.1 min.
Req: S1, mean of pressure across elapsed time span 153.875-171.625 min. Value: 20.2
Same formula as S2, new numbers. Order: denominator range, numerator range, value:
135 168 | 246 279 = 1.62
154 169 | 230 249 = 1.45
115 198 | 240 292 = 1.47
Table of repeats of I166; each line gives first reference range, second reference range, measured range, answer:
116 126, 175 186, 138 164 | 0.198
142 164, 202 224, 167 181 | 0.170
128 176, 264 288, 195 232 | -0.152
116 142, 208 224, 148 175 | 0.441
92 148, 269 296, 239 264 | -0.022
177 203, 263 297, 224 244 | -0.196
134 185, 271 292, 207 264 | -0.170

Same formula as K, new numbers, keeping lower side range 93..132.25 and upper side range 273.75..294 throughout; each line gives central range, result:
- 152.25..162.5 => 3.8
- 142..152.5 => 5.2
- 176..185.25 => 4.8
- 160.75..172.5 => 2.6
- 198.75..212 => 0.5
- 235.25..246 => -0.1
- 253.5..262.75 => 0.0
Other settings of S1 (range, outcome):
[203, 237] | 29.2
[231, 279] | 29.5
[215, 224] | 30.3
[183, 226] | 25.5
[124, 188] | 19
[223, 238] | 29.2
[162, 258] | 25.2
